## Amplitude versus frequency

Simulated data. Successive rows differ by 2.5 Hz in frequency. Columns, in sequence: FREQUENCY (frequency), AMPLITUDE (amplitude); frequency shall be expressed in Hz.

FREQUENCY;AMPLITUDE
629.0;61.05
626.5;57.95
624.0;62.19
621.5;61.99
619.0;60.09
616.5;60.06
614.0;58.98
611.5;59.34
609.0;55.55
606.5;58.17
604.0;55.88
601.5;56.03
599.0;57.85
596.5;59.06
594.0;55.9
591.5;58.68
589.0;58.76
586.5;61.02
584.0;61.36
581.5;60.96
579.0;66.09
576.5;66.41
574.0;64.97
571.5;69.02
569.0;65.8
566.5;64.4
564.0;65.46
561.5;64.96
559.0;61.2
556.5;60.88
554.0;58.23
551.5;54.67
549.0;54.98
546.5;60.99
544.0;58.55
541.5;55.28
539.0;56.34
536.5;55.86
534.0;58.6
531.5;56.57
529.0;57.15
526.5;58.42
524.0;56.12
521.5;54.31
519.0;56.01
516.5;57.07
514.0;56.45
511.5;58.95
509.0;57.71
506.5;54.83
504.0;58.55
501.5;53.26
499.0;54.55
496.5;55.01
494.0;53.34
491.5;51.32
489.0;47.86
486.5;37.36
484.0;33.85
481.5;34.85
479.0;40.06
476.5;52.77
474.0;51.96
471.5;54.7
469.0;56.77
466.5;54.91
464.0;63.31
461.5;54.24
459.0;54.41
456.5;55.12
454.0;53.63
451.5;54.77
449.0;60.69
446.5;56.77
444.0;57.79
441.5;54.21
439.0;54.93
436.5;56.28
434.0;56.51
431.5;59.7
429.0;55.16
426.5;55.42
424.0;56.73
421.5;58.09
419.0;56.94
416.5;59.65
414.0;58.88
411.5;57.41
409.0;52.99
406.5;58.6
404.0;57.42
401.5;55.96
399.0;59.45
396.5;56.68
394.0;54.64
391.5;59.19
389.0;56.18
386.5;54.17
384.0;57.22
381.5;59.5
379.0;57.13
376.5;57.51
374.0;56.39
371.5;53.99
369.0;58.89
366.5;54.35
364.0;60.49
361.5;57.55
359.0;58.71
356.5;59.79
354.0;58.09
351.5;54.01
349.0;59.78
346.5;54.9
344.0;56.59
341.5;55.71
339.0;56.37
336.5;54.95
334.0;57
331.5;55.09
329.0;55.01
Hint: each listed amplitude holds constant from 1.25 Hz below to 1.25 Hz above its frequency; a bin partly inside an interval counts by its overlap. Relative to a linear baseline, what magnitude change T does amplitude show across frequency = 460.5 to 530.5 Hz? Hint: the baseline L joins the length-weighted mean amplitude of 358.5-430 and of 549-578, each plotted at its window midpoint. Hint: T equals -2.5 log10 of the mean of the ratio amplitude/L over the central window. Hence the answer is 0.151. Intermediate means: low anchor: 57.1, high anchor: 62.9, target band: 52.7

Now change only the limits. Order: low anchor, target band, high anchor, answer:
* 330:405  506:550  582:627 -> 0.02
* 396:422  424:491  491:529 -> 0.08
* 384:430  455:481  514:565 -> 0.08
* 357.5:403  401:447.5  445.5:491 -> -0.05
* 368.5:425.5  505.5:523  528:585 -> 0.06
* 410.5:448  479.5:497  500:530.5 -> 0.27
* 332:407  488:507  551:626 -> 0.11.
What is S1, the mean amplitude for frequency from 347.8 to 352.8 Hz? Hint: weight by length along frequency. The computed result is 56.9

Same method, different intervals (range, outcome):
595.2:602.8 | 57.6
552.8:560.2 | 60.1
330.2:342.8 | 55.8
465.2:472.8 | 55.5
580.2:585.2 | 61.2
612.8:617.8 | 59.5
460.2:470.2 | 57.3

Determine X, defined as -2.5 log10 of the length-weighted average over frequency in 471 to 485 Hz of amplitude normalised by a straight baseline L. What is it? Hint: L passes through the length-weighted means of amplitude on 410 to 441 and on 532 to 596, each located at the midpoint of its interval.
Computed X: 0.30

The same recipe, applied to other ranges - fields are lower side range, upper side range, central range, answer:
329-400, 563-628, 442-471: 0.04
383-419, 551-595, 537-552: 0.08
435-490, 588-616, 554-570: -0.13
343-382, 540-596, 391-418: 0.02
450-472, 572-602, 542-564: 0.00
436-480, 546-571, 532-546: 0.06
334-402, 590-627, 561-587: -0.11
